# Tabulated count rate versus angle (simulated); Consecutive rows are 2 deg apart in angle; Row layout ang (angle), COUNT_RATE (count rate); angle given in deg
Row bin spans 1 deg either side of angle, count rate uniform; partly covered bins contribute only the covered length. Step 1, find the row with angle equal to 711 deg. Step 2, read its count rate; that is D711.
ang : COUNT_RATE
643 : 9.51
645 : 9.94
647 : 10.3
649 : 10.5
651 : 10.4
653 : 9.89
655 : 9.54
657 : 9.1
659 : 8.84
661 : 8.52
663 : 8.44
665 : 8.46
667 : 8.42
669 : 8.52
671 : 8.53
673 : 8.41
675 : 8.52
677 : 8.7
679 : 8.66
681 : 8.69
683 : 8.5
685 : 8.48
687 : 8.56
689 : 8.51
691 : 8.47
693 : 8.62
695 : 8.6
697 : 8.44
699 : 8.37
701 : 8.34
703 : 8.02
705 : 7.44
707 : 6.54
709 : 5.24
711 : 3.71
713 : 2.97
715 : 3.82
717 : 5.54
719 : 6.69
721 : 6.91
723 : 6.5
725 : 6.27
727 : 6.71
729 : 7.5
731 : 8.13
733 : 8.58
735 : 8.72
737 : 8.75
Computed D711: 3.71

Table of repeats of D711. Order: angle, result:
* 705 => 7.44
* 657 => 9.1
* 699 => 8.37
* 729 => 7.5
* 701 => 8.34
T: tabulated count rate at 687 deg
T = 8.56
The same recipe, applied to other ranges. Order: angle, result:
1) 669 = 8.52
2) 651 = 10.4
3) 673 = 8.41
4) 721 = 6.91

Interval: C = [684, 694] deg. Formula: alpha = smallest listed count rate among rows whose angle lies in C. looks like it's 8.47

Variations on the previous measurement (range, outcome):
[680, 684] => 8.5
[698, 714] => 2.97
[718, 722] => 6.69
